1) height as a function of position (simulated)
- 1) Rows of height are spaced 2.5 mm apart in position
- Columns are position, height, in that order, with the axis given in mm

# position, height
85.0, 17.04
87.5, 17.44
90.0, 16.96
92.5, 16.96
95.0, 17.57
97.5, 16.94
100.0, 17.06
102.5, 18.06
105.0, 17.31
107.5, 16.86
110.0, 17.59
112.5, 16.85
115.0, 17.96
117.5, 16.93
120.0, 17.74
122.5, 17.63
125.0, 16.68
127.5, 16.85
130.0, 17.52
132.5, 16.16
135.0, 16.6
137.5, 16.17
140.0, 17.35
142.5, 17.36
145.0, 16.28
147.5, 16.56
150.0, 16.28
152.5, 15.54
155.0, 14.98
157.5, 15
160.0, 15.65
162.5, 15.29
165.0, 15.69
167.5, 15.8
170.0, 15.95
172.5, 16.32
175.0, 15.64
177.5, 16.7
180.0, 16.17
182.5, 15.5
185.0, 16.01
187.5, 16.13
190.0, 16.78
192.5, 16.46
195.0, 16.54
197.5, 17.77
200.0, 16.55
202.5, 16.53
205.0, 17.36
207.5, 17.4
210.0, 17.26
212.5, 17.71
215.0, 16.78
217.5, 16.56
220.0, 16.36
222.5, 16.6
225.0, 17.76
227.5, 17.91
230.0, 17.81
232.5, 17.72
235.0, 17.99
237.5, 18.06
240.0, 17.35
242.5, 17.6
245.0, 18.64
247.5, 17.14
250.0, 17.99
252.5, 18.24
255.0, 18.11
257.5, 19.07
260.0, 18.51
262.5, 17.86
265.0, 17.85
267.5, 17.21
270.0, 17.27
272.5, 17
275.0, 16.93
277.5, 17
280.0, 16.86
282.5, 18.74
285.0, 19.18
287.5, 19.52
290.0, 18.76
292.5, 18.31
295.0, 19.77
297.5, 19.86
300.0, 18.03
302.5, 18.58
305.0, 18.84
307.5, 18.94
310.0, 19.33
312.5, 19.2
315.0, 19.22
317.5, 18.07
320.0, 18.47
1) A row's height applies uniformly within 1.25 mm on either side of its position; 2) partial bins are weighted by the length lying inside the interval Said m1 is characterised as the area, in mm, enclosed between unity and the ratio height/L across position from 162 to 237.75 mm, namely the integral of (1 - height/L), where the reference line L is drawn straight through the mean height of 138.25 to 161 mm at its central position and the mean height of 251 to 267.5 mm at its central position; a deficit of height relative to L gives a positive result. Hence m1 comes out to 1.5 mm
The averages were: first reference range 16.1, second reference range 18.2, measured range 16.7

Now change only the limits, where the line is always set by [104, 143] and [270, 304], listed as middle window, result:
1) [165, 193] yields 2.2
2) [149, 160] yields 1.2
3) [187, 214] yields 1.1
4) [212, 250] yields 0.9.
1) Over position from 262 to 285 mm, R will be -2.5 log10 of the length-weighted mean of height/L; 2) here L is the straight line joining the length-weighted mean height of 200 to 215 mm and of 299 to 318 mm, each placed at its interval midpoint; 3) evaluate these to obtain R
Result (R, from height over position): 0.045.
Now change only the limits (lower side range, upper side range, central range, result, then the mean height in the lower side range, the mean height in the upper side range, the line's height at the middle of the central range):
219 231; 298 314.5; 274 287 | 0.03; 17.3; 18.9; 18.4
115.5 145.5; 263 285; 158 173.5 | 0.09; 17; 17.5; 17.1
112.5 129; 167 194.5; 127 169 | 0.04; 17.3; 16.2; 16.8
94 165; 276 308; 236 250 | 0.02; 16.7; 18.6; 18.1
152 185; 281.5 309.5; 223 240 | -0.03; 15.7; 19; 17.3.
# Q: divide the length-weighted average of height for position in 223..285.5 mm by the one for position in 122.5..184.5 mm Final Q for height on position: 1.1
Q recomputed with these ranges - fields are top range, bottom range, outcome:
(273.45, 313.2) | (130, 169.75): 1.16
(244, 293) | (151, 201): 1.12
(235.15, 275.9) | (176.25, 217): 1.07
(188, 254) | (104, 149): 1.02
